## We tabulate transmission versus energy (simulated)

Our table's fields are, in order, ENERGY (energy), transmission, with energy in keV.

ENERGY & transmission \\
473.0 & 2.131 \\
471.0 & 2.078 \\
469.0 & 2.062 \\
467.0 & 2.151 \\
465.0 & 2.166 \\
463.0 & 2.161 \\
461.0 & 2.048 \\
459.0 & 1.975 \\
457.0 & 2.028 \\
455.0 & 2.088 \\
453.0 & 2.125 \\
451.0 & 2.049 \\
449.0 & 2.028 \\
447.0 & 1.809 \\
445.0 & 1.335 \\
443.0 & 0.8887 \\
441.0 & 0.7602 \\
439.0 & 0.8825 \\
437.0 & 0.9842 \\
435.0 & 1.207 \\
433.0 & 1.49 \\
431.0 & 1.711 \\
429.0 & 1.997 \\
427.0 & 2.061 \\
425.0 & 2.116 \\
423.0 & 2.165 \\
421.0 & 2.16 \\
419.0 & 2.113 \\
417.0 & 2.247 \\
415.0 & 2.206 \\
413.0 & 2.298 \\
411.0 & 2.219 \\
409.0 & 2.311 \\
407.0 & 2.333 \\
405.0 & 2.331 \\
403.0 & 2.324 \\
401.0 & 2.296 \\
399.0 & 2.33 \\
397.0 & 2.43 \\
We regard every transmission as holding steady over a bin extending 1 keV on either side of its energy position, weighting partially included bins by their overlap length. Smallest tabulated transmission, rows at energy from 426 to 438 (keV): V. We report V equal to 0.9842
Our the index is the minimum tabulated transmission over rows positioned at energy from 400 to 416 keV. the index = 2.206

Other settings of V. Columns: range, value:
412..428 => 2.061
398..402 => 2.296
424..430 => 1.997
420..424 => 2.16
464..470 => 2.062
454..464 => 1.975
